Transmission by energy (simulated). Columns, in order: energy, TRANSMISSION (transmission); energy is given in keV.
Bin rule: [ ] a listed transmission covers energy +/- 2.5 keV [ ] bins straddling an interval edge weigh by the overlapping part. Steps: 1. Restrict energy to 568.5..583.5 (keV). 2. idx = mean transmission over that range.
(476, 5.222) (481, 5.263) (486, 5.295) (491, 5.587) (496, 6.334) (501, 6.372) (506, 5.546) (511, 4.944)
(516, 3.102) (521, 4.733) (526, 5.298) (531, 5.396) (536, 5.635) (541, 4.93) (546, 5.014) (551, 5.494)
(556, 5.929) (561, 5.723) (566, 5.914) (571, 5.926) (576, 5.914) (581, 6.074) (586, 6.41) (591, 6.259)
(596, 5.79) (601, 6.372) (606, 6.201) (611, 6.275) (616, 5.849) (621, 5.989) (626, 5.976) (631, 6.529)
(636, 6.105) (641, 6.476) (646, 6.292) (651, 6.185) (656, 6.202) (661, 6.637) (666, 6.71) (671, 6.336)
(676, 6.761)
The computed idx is 5.97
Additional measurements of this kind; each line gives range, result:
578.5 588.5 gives 6.24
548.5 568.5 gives 5.77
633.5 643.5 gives 6.29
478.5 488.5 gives 5.28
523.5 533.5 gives 5.35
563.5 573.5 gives 5.92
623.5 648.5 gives 6.28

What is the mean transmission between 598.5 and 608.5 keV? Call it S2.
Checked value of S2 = 6.29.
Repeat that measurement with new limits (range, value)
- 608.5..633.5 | 6.12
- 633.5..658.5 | 6.25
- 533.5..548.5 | 5.19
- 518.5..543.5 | 5.2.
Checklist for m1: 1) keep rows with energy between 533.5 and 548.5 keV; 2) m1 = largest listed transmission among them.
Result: 5.635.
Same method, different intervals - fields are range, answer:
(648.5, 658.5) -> 6.202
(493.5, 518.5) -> 6.372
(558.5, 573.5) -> 5.926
